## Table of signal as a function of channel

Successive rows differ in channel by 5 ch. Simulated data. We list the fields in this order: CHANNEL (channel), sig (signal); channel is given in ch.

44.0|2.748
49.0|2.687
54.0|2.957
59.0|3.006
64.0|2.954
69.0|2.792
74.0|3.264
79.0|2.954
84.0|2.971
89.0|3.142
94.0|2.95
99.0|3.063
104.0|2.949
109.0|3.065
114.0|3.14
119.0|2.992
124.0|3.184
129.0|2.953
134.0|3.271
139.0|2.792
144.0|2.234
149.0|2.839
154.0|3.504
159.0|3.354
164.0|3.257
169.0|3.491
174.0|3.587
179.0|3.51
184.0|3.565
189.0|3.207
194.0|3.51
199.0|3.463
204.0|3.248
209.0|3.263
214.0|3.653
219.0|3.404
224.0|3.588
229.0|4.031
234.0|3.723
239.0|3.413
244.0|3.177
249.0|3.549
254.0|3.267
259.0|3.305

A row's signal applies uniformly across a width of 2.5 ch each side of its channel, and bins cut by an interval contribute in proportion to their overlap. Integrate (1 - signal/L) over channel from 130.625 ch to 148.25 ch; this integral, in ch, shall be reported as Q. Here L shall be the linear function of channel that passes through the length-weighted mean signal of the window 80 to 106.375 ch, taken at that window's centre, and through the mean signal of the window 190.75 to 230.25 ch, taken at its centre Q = 2.31 ch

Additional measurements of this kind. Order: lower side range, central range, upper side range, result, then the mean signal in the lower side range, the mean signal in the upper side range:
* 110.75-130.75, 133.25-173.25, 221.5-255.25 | 1.2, 3.07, 3.55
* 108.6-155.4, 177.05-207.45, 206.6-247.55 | -0.7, 2.98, 3.53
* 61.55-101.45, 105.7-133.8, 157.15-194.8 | 0.9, 3.01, 3.43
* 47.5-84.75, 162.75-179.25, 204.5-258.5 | -0.9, 2.95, 3.49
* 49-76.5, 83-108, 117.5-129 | 0.0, 2.97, 3.07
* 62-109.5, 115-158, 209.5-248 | 2.8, 3.01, 3.55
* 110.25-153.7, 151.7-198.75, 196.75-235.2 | -2.7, 2.96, 3.54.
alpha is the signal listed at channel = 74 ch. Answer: 3.264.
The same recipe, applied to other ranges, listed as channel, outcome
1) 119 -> 2.992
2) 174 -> 3.587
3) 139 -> 2.792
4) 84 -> 2.971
